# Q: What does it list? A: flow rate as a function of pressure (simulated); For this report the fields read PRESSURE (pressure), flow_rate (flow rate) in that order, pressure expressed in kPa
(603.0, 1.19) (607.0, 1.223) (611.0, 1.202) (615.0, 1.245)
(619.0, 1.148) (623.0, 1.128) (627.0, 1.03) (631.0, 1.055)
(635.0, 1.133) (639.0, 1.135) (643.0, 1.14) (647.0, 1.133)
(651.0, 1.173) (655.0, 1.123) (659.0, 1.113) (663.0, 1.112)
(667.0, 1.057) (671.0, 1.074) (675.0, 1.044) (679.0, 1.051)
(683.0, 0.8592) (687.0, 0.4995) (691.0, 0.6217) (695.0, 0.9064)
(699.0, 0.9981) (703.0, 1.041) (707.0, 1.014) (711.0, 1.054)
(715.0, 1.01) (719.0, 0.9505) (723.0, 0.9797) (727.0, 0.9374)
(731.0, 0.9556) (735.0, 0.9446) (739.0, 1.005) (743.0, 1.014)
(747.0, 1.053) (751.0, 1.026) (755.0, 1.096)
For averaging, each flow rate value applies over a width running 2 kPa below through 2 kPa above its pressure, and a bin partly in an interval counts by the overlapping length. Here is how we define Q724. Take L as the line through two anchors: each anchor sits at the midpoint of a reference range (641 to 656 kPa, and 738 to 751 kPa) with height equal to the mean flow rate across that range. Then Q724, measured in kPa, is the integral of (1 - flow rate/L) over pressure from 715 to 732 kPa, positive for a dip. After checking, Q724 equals 1.4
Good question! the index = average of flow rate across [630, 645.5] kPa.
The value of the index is 1.12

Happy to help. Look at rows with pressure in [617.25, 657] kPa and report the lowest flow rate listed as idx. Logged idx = 1.03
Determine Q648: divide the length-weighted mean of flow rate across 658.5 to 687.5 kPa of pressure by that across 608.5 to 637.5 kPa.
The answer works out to 0.87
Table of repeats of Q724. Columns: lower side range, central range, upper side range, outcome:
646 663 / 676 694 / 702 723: 4.8 kPa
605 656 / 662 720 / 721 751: 5.7 kPa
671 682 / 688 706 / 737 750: 2.7 kPa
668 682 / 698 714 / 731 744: -0.2 kPa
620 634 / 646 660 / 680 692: -3.5 kPa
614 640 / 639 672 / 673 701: -4.2 kPa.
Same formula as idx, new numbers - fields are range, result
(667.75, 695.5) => 0.4995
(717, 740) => 0.9374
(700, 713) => 1.014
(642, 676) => 1.044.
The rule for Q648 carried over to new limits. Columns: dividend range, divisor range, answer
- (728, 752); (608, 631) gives 0.87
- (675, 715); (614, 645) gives 0.81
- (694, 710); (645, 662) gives 0.88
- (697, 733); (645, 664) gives 0.88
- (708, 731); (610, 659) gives 0.87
